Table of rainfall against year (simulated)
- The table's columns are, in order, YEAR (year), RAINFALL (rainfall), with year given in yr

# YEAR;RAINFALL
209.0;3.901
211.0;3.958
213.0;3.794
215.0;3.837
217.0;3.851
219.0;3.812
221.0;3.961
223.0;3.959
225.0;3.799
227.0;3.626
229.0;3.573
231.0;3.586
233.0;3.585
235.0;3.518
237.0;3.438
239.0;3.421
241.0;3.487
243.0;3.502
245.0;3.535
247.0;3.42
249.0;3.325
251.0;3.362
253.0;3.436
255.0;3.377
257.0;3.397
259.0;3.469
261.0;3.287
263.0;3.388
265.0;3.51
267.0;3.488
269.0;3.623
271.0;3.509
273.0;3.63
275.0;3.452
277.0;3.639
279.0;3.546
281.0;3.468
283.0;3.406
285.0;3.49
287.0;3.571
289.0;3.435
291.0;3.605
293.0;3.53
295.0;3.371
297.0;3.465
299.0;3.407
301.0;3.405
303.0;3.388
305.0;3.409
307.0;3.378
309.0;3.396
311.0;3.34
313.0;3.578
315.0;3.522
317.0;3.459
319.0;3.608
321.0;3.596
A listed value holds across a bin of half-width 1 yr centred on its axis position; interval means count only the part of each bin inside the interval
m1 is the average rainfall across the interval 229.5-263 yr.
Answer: 3.45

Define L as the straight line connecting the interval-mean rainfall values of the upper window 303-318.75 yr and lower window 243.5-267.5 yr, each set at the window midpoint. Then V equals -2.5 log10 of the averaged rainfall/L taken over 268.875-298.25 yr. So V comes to -0.025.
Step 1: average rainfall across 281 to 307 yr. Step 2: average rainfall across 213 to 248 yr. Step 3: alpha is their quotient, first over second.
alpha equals 0.95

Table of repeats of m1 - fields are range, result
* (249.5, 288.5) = 3.47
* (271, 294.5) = 3.52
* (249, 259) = 3.39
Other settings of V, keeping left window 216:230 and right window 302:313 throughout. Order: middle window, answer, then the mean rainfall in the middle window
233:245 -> 0.07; 3.49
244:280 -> 0.04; 3.47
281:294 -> 0.00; 3.5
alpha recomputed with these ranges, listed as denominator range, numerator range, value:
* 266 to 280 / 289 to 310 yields 0.97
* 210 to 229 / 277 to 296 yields 0.91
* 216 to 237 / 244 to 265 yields 0.92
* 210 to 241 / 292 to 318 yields 0.93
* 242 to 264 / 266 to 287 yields 1.03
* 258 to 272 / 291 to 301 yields 1.00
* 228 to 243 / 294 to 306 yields 0.97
